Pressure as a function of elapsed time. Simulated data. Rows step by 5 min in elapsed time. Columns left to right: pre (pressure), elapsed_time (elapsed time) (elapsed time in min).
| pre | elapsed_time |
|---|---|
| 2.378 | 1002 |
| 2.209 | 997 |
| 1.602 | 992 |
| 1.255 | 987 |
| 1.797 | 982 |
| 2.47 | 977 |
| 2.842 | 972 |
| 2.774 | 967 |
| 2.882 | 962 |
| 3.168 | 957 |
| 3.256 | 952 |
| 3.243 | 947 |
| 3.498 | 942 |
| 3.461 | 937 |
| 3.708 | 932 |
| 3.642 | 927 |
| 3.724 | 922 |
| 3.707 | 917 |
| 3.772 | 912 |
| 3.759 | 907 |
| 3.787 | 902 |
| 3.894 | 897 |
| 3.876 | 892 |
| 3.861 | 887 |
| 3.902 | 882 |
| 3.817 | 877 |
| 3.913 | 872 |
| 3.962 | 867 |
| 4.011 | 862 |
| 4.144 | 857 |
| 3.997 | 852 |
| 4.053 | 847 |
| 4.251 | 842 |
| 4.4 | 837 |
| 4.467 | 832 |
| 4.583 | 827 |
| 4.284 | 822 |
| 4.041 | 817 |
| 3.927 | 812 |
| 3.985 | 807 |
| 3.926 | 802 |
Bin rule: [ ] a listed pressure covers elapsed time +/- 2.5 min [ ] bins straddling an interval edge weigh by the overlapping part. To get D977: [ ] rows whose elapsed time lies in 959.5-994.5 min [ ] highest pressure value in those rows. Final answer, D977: 2.882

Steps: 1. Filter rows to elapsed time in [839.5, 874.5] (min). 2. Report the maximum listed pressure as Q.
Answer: 4.251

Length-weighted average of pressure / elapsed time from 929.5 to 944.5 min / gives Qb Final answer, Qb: 3.56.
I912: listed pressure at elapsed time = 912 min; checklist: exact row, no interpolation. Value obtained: 3.772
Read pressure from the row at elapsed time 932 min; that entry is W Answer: 3.708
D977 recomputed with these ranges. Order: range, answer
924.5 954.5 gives 3.708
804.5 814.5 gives 3.985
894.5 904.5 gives 3.894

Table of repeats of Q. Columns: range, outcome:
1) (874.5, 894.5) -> 3.902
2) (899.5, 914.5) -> 3.787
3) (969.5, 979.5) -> 2.842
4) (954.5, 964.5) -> 3.168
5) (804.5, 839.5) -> 4.583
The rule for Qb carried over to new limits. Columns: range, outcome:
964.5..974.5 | 2.81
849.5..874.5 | 4.01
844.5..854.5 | 4.03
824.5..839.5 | 4.48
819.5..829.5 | 4.43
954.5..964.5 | 3.02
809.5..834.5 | 4.26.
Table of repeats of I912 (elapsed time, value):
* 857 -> 4.144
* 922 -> 3.724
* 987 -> 1.255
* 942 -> 3.498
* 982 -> 1.797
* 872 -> 3.913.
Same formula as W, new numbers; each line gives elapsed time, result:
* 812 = 3.927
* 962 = 2.882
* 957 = 3.168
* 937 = 3.461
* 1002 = 2.378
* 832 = 4.467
